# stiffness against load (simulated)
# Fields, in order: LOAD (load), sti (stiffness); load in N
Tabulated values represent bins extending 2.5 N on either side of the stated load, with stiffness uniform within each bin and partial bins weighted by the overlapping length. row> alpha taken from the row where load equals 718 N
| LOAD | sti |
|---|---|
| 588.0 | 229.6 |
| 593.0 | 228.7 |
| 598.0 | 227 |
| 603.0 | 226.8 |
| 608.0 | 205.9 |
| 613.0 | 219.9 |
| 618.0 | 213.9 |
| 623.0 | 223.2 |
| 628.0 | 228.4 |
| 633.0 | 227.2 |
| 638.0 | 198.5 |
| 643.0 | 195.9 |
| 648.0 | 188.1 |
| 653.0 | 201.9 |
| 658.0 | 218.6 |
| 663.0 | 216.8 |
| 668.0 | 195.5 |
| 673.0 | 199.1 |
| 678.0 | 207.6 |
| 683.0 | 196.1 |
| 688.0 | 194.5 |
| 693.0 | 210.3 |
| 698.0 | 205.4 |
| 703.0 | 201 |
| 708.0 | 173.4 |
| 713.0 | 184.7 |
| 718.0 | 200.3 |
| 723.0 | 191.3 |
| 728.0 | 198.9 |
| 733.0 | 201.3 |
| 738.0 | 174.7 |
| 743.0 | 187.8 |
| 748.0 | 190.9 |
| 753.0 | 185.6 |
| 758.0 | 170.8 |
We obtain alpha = 200.3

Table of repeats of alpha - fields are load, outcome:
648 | 188.1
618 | 213.9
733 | 201.3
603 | 226.8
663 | 216.8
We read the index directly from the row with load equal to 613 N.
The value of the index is 219.9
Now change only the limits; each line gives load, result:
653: 201.9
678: 207.6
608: 205.9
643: 195.9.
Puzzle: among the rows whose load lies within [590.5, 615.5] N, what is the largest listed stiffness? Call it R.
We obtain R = 228.7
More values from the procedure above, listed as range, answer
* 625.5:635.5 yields 228.4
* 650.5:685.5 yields 218.6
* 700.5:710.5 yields 201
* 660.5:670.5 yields 216.8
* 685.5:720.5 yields 210.3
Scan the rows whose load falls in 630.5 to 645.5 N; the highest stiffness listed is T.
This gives 227.2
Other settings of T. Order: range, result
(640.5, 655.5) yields 201.9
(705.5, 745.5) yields 201.3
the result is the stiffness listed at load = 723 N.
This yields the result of 191.3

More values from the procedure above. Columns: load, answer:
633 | 227.2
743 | 187.8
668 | 195.5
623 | 223.2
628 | 228.4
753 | 185.6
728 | 198.9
